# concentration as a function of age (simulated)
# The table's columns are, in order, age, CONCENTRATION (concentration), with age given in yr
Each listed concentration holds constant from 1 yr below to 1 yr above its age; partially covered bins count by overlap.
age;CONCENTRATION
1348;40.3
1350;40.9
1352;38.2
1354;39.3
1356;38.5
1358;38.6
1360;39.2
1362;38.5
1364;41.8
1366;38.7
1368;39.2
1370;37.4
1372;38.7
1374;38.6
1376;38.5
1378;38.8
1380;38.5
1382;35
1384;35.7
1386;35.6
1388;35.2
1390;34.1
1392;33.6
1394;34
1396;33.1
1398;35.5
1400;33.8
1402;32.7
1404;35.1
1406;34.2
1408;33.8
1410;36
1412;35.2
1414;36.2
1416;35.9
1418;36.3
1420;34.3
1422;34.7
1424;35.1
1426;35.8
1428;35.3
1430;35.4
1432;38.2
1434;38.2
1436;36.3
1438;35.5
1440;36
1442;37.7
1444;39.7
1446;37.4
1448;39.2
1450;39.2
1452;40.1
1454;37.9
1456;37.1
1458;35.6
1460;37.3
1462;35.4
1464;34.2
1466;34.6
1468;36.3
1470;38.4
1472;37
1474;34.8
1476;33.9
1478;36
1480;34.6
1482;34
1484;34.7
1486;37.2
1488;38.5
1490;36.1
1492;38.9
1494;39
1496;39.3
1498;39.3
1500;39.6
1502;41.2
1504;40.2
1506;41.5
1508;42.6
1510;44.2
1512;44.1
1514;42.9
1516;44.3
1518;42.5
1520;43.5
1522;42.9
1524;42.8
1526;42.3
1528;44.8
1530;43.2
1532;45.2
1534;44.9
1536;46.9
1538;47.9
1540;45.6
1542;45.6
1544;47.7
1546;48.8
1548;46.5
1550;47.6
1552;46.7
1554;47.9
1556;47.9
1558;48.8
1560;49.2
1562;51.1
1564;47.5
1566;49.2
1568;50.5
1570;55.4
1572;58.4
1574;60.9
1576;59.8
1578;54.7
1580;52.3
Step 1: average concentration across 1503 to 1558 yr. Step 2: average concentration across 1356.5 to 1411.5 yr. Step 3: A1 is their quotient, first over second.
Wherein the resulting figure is 1.23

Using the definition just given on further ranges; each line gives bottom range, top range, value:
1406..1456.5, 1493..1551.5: 1.19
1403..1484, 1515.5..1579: 1.33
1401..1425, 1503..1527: 1.22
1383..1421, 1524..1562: 1.34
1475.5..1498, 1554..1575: 1.41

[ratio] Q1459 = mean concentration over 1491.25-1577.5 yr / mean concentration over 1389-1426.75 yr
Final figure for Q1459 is 1.33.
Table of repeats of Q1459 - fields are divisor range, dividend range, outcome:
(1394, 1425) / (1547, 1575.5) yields 1.46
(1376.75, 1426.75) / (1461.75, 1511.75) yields 1.08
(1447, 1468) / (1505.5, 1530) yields 1.17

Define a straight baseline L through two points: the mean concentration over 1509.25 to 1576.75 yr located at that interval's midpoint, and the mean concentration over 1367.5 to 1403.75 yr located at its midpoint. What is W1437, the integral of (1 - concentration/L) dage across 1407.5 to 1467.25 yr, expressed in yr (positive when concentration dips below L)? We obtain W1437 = 4.9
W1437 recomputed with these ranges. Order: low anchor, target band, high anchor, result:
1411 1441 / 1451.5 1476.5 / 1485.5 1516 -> 1.2 yr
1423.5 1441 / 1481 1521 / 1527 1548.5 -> 2.4 yr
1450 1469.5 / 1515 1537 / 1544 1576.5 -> 1.0 yr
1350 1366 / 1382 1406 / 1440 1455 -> 2.8 yr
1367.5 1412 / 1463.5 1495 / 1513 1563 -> 4.3 yr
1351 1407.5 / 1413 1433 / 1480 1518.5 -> 1.1 yr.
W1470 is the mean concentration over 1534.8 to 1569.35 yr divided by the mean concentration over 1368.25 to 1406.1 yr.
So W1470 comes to 1.34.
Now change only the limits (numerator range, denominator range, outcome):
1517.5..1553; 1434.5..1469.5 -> 1.22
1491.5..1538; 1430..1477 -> 1.15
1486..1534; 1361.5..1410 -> 1.15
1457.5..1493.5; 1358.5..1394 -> 0.96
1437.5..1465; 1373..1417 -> 1.05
